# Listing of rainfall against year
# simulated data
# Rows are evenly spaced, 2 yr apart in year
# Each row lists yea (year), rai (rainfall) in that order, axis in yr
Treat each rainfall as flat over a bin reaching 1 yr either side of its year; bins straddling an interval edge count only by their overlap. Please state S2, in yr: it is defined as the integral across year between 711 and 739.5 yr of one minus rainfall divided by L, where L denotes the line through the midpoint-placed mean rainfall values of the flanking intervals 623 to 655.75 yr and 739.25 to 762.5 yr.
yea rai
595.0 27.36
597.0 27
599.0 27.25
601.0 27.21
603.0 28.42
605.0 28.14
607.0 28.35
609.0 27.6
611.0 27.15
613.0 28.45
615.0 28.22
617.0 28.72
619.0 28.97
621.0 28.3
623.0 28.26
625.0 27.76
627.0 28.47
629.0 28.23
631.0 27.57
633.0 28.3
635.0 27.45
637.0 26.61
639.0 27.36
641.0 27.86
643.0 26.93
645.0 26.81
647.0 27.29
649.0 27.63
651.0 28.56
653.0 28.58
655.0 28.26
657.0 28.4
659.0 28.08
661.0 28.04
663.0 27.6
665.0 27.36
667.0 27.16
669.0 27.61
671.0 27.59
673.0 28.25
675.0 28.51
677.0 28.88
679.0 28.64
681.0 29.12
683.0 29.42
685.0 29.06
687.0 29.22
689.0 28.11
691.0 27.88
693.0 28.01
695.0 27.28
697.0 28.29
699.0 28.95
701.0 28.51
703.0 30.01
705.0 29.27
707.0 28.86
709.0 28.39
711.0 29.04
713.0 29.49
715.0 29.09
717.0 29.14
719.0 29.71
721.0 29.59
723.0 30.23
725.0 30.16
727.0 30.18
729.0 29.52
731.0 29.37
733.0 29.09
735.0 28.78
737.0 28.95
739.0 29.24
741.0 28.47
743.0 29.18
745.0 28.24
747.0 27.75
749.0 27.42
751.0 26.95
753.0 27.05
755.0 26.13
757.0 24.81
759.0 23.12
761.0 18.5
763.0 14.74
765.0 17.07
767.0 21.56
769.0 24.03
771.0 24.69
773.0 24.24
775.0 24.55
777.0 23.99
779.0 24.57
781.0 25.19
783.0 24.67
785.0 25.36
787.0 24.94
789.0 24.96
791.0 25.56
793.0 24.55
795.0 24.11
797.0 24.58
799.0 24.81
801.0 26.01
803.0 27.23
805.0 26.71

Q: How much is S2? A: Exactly -3.30 yr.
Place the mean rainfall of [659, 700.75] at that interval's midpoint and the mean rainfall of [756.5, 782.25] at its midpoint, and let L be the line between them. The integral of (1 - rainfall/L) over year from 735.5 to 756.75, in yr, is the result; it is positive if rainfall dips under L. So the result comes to -3.51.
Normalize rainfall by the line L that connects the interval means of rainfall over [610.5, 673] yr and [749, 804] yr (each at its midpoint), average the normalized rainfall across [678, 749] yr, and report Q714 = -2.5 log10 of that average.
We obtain -0.12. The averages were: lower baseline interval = 27.9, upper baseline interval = 24.1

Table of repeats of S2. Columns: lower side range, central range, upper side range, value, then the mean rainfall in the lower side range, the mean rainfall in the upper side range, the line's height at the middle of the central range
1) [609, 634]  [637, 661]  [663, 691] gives 0.4 yr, 28.2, 28.3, 28.3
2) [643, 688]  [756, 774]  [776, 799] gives 2.8 yr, 28.2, 24.8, 25.4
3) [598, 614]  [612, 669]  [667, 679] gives 0.2 yr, 27.8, 28.1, 28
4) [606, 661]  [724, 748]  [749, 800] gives -3.9 yr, 27.9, 23.9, 25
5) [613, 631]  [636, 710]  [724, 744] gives 1.5 yr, 28.3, 29.3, 28.8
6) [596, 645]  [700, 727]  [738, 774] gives -4.0 yr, 27.8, 24.6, 25.6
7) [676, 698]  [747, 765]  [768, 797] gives 1.6 yr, 28.5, 24.7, 25.7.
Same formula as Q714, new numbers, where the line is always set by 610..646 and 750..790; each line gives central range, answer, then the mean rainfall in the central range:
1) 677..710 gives -0.112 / 28.7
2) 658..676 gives -0.045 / 27.8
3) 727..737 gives -0.184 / 29.3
